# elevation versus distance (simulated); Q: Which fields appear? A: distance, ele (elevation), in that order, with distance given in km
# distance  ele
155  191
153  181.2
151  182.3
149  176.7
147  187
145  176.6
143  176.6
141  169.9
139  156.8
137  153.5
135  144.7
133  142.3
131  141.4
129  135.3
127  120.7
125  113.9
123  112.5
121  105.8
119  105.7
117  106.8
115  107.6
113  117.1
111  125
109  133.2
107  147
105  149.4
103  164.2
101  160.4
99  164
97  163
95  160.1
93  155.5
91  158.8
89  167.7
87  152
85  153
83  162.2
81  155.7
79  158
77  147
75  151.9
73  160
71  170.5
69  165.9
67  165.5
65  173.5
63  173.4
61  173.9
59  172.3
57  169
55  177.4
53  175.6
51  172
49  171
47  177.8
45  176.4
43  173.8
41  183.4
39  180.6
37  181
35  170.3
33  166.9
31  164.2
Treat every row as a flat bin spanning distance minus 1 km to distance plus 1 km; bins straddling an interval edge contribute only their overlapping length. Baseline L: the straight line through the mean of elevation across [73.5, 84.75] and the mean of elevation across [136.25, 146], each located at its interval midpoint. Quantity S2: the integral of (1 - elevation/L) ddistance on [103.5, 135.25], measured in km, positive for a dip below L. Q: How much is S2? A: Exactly 7.24 km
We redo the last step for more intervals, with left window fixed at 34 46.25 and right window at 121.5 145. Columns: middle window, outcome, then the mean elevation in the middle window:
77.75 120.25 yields 2.84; 146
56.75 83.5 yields 0.40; 164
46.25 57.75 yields -0.04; 174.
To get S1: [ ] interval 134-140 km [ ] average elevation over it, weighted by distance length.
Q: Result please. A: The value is 152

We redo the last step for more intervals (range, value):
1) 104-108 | 148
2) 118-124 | 108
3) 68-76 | 162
